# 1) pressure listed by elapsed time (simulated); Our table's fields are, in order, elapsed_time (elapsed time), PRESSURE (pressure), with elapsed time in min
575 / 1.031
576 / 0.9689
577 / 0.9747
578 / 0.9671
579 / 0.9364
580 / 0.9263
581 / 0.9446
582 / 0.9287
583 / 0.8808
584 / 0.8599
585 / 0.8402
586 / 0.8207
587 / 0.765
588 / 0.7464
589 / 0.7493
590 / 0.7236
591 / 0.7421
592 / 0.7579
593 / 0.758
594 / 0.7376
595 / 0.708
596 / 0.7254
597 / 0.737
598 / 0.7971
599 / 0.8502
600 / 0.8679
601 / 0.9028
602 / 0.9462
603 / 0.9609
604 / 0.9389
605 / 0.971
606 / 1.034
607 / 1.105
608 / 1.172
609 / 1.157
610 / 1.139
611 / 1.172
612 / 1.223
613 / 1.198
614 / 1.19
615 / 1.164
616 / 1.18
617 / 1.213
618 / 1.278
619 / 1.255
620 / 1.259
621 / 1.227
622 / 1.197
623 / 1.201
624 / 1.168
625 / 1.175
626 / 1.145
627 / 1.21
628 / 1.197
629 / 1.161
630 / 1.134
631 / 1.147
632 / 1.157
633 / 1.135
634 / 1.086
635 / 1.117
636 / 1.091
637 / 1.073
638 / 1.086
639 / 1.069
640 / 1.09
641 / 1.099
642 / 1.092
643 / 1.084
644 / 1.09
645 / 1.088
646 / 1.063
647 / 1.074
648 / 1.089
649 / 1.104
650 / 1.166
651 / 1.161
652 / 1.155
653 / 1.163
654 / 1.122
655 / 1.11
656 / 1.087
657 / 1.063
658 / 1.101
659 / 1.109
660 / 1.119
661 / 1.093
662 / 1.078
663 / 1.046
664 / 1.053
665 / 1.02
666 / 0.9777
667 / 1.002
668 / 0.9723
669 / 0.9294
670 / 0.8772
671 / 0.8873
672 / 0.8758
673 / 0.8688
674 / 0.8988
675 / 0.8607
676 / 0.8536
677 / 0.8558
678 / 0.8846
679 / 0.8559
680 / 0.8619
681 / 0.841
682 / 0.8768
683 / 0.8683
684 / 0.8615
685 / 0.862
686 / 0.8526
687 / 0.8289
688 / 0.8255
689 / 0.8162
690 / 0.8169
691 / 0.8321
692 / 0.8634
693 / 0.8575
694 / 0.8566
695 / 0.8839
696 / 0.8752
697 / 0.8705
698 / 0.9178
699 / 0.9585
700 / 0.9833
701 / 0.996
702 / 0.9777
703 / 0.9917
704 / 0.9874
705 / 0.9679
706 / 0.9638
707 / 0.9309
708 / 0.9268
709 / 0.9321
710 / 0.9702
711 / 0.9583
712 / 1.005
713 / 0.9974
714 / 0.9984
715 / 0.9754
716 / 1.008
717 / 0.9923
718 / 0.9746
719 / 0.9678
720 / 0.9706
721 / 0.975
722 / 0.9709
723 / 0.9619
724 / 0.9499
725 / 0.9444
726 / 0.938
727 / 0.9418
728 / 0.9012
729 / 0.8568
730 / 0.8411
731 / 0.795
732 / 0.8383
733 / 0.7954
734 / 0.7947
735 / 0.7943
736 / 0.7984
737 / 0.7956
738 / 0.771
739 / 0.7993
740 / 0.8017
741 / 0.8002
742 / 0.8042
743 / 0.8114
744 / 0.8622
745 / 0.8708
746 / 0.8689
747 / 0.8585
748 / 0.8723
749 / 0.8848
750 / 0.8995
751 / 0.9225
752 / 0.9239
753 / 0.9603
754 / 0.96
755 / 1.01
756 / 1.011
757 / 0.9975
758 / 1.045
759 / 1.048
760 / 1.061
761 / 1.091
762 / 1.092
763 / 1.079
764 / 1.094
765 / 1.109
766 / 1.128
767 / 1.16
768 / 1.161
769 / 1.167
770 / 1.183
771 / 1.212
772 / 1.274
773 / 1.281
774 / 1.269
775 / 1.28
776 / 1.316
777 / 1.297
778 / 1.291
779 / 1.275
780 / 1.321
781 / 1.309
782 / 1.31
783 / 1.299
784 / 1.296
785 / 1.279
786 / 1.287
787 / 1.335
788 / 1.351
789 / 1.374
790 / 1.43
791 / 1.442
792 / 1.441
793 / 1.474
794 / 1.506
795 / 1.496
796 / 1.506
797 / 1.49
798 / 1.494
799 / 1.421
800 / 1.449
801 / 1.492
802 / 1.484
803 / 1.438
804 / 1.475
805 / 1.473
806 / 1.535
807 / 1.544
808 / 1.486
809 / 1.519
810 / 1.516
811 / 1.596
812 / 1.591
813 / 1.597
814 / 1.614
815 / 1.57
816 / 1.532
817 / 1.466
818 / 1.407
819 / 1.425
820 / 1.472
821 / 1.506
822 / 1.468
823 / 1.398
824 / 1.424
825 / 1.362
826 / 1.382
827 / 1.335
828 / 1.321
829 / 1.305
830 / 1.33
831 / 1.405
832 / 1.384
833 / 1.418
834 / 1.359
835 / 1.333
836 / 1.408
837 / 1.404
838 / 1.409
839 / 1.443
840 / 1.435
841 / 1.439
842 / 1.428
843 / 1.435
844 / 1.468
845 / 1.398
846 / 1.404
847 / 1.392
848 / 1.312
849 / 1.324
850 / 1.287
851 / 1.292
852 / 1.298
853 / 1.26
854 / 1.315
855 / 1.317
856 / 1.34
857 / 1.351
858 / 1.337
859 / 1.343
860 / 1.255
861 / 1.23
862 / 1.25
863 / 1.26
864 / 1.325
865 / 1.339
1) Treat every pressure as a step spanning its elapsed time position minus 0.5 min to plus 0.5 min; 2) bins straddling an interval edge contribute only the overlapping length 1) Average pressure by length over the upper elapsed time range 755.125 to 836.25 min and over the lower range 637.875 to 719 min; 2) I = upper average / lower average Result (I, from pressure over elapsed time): 1.4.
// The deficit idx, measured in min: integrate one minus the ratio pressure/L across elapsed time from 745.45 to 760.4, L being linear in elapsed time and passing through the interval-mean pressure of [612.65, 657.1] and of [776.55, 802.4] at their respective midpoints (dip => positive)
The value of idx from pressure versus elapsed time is 4.2 min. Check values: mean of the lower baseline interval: 1.14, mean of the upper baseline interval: 1.39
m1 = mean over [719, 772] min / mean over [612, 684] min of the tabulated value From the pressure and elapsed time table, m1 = 0.89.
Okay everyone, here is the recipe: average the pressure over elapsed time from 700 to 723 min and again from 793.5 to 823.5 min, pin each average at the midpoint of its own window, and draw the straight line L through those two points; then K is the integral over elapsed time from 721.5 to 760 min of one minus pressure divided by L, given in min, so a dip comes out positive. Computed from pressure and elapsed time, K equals 8.2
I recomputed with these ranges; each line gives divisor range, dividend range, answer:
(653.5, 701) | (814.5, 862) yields 1.48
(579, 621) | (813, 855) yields 1.46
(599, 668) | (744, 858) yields 1.18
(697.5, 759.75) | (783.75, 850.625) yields 1.56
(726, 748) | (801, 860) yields 1.70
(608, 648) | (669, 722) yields 0.79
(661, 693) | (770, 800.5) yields 1.51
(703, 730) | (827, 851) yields 1.44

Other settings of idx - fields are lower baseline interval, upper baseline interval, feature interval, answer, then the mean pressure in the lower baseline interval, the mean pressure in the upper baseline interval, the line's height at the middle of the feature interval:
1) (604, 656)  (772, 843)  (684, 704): 5.7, 1.14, 1.42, 1.24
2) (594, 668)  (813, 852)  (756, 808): 0.9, 1.08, 1.41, 1.33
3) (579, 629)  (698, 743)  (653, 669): -1.8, 0.998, 0.915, 0.957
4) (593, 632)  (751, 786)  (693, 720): 4.1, 1.07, 1.16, 1.13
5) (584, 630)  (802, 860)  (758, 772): 1.9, 1.01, 1.42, 1.3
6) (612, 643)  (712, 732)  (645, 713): 5.3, 1.16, 0.944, 1.04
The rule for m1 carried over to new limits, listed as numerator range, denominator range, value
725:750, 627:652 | 0.76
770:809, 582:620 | 1.45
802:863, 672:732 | 1.54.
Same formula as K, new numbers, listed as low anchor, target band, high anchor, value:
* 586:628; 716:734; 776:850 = 4.73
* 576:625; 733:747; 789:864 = 4.88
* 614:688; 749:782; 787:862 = 4.24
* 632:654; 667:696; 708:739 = 4.16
